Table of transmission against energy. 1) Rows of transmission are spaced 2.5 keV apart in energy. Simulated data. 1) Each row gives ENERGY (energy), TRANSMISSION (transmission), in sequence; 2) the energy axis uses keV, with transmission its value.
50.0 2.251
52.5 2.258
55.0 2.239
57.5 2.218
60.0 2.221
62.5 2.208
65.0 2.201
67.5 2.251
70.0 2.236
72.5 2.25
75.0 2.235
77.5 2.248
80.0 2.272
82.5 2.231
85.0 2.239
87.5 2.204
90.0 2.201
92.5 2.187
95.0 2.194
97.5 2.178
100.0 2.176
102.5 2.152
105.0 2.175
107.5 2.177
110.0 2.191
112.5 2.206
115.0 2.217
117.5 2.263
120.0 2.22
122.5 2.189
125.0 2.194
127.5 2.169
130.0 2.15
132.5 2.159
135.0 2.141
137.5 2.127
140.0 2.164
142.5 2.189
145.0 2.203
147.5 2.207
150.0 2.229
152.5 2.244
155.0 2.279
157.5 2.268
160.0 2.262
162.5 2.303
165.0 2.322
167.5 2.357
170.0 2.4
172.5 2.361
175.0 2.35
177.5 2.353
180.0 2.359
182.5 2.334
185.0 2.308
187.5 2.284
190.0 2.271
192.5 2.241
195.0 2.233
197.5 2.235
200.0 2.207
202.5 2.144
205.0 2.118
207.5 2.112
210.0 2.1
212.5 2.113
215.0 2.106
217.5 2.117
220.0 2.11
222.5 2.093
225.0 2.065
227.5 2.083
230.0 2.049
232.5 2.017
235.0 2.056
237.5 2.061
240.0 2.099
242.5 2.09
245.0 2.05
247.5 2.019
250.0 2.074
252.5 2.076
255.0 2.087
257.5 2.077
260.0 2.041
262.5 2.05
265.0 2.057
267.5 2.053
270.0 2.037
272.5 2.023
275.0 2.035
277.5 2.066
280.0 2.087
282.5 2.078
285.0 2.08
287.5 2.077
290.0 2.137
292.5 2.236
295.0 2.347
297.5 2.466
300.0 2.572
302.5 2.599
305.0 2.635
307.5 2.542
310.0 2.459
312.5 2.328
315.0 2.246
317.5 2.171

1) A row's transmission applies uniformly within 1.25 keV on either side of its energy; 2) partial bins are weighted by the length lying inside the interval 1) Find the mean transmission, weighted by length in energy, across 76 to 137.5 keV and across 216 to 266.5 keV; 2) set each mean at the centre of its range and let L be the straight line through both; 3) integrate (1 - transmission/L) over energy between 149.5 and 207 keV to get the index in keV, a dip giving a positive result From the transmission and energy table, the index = -4.1 keV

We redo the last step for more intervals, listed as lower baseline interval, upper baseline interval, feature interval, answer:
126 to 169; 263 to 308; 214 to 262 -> 3.2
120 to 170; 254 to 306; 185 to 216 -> 0.3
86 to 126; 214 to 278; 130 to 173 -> -1.8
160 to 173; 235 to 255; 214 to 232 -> 0.5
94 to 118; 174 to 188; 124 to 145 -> 0.8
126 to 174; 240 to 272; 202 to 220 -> 0.2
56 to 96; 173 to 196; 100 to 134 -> 1.0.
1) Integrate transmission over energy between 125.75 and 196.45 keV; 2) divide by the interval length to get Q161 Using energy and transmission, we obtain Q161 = 2.26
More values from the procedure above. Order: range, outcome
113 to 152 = 2.19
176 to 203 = 2.27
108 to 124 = 2.21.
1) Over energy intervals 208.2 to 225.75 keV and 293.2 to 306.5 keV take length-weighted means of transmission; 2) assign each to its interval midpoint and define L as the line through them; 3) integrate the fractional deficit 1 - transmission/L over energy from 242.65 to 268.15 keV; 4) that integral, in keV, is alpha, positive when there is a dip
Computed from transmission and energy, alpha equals 2.6 keV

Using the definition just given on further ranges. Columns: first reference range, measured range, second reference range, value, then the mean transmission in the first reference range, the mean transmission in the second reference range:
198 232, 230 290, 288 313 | 5.6 keV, 2.11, 2.42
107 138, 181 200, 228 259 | -1.4 keV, 2.19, 2.06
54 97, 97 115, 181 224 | 0.3 keV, 2.22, 2.18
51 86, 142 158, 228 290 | -0.5 keV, 2.24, 2.06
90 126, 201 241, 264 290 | 0.3 keV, 2.19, 2.06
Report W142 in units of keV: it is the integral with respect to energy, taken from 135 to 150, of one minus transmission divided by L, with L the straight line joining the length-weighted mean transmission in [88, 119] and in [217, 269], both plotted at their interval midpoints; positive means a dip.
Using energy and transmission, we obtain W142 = -0.1 keV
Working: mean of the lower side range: 2.19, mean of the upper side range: 2.07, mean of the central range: 2.18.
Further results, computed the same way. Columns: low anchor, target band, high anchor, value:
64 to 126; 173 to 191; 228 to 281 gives -1.67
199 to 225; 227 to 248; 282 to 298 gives 0.83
